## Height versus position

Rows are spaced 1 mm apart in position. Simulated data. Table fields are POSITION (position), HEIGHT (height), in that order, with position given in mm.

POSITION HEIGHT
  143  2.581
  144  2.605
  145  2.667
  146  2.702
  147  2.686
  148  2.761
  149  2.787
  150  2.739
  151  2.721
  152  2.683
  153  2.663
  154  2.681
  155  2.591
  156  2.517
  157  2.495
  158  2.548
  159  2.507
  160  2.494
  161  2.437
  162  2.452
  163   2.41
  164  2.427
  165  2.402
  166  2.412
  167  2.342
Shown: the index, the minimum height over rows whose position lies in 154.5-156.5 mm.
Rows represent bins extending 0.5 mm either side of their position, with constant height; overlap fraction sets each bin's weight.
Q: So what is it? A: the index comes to 2.517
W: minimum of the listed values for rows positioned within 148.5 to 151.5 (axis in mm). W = 2.721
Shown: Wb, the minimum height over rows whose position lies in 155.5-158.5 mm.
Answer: 2.495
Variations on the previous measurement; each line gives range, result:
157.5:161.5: 2.437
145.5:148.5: 2.686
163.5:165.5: 2.402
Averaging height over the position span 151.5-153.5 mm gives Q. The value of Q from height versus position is 2.67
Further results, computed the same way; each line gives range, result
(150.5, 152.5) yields 2.7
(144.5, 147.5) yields 2.69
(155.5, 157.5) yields 2.51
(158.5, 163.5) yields 2.46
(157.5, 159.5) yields 2.53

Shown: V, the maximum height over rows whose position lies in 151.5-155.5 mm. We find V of 2.683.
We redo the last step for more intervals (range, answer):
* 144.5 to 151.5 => 2.787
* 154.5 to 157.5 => 2.591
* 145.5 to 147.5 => 2.702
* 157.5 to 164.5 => 2.548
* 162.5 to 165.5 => 2.427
